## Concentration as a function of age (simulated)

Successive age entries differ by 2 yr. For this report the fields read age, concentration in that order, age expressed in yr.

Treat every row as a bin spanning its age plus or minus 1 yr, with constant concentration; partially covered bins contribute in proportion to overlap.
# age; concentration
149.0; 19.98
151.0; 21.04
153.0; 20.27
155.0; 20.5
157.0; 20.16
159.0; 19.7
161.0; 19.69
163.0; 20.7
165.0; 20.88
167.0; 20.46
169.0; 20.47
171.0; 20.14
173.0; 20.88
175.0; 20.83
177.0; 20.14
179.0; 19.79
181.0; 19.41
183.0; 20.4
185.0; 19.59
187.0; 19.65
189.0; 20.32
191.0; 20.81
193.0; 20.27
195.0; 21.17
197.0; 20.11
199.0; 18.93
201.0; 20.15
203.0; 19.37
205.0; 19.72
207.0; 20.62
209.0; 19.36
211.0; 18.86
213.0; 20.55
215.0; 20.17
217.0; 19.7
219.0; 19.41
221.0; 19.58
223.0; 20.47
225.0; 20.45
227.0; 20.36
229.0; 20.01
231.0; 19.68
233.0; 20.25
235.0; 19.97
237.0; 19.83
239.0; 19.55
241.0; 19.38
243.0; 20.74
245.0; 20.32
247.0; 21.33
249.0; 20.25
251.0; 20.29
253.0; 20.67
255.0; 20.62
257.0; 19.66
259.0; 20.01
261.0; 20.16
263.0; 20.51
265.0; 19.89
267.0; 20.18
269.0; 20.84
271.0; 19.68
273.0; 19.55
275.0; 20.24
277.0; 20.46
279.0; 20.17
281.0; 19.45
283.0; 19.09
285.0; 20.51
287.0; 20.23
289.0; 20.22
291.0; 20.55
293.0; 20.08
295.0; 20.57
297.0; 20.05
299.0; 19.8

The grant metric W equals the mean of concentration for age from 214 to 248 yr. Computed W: 20.1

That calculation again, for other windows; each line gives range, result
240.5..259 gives 20.4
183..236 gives 20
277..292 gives 20.1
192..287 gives 20.1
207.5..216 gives 19.8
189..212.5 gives 20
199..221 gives 19.7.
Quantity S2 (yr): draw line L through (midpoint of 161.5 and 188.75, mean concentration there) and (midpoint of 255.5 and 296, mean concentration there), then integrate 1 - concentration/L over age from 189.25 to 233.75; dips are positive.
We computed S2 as 0.4 yr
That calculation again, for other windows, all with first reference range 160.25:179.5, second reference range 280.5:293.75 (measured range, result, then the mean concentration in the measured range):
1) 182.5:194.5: 0.1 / 20.2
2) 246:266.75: -0.2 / 20.3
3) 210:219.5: 0.2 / 19.8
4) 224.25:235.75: 0.1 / 20.1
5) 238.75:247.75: 0.0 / 20.3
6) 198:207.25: 0.3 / 19.7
